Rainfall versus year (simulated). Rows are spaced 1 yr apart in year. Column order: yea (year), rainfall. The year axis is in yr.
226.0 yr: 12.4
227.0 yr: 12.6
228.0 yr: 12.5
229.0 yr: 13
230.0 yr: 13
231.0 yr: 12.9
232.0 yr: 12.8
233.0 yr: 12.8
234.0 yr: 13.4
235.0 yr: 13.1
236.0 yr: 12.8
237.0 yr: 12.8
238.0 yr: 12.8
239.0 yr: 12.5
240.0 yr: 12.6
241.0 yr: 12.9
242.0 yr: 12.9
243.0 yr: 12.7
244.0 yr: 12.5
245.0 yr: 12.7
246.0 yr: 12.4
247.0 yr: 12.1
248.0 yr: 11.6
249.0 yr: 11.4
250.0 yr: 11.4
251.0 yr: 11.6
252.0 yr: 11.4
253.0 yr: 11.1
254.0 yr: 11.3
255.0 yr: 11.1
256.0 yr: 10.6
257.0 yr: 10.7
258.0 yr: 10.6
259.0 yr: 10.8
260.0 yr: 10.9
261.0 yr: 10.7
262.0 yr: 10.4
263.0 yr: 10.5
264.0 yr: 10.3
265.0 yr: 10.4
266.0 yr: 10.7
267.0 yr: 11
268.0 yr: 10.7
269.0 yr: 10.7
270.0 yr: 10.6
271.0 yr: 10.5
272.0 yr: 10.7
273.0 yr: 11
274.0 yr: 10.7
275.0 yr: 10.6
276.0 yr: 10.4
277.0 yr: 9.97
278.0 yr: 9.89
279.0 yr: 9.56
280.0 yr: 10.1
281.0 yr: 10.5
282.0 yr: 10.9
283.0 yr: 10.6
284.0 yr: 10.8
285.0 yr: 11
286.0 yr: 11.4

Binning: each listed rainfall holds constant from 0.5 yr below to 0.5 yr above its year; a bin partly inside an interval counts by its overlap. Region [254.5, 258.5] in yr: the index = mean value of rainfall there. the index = 10.8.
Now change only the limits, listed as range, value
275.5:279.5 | 9.96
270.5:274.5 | 10.7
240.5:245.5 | 12.7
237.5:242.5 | 12.7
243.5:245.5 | 12.6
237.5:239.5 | 12.7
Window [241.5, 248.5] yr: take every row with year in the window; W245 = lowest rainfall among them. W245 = 11.6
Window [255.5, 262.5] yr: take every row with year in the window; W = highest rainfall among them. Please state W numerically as 10.9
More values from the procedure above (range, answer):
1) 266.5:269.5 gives 11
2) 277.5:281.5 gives 10.5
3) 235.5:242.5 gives 12.9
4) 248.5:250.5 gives 11.4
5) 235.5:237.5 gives 12.8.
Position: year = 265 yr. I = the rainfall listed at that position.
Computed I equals 10.4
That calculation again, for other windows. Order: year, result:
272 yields 10.7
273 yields 11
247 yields 12.1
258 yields 10.6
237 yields 12.8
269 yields 10.7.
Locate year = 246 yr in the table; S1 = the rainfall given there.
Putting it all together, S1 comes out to 12.4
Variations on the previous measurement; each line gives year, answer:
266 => 10.7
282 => 10.9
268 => 10.7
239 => 12.5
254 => 11.3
